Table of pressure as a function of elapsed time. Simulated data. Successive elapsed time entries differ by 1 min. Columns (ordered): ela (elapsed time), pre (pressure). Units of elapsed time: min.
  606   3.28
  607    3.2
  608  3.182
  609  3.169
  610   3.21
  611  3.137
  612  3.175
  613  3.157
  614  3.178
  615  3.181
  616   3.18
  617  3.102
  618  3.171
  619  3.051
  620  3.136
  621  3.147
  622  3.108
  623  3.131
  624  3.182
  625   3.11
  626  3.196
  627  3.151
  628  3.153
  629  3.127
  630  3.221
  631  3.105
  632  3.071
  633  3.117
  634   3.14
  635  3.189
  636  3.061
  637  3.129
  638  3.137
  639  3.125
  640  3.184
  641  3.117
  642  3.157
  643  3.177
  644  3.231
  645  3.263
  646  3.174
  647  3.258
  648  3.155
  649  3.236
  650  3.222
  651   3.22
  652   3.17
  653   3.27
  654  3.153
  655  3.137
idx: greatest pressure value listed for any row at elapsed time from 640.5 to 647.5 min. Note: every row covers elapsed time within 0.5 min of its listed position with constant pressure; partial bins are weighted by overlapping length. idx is 3.263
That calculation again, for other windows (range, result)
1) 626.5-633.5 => 3.221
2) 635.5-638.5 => 3.137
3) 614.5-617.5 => 3.181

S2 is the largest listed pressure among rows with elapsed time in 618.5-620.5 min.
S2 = 3.136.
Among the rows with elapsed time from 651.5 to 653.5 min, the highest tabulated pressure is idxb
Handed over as 3.27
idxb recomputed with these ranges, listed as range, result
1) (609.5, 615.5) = 3.21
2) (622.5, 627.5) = 3.196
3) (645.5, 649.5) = 3.258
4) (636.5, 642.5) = 3.184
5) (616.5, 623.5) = 3.171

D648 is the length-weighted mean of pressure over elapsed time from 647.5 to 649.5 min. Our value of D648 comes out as 3.2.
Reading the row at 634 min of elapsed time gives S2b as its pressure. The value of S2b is 3.14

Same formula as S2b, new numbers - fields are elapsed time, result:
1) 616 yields 3.18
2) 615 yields 3.181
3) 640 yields 3.184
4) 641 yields 3.117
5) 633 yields 3.117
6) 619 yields 3.051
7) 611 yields 3.137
